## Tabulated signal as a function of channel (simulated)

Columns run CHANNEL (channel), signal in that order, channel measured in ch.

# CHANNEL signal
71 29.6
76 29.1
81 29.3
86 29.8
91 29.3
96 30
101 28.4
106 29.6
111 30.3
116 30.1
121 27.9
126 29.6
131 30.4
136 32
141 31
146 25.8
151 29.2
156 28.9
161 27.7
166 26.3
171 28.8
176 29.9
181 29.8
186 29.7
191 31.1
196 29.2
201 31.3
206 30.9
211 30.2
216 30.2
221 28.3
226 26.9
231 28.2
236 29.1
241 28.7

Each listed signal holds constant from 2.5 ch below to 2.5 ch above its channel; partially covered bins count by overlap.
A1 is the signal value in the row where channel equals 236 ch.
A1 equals 29.1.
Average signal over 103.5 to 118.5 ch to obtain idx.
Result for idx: 30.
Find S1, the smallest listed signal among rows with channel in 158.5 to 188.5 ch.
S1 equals 26.3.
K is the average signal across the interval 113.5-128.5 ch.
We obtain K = 29.2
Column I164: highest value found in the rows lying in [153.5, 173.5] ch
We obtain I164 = 28.9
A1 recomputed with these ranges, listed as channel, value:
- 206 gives 30.9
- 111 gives 30.3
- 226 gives 26.9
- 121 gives 27.9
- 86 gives 29.8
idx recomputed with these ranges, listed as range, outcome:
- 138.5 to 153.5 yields 28.7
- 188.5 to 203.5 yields 30.5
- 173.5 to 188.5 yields 29.8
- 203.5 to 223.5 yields 29.9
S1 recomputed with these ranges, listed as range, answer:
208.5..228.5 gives 26.9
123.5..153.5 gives 25.8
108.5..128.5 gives 27.9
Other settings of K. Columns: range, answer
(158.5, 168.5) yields 27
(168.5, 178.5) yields 29.4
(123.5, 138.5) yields 30.7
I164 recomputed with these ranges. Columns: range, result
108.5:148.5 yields 32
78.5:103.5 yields 30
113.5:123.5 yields 30.1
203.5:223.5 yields 30.9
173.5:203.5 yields 31.3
